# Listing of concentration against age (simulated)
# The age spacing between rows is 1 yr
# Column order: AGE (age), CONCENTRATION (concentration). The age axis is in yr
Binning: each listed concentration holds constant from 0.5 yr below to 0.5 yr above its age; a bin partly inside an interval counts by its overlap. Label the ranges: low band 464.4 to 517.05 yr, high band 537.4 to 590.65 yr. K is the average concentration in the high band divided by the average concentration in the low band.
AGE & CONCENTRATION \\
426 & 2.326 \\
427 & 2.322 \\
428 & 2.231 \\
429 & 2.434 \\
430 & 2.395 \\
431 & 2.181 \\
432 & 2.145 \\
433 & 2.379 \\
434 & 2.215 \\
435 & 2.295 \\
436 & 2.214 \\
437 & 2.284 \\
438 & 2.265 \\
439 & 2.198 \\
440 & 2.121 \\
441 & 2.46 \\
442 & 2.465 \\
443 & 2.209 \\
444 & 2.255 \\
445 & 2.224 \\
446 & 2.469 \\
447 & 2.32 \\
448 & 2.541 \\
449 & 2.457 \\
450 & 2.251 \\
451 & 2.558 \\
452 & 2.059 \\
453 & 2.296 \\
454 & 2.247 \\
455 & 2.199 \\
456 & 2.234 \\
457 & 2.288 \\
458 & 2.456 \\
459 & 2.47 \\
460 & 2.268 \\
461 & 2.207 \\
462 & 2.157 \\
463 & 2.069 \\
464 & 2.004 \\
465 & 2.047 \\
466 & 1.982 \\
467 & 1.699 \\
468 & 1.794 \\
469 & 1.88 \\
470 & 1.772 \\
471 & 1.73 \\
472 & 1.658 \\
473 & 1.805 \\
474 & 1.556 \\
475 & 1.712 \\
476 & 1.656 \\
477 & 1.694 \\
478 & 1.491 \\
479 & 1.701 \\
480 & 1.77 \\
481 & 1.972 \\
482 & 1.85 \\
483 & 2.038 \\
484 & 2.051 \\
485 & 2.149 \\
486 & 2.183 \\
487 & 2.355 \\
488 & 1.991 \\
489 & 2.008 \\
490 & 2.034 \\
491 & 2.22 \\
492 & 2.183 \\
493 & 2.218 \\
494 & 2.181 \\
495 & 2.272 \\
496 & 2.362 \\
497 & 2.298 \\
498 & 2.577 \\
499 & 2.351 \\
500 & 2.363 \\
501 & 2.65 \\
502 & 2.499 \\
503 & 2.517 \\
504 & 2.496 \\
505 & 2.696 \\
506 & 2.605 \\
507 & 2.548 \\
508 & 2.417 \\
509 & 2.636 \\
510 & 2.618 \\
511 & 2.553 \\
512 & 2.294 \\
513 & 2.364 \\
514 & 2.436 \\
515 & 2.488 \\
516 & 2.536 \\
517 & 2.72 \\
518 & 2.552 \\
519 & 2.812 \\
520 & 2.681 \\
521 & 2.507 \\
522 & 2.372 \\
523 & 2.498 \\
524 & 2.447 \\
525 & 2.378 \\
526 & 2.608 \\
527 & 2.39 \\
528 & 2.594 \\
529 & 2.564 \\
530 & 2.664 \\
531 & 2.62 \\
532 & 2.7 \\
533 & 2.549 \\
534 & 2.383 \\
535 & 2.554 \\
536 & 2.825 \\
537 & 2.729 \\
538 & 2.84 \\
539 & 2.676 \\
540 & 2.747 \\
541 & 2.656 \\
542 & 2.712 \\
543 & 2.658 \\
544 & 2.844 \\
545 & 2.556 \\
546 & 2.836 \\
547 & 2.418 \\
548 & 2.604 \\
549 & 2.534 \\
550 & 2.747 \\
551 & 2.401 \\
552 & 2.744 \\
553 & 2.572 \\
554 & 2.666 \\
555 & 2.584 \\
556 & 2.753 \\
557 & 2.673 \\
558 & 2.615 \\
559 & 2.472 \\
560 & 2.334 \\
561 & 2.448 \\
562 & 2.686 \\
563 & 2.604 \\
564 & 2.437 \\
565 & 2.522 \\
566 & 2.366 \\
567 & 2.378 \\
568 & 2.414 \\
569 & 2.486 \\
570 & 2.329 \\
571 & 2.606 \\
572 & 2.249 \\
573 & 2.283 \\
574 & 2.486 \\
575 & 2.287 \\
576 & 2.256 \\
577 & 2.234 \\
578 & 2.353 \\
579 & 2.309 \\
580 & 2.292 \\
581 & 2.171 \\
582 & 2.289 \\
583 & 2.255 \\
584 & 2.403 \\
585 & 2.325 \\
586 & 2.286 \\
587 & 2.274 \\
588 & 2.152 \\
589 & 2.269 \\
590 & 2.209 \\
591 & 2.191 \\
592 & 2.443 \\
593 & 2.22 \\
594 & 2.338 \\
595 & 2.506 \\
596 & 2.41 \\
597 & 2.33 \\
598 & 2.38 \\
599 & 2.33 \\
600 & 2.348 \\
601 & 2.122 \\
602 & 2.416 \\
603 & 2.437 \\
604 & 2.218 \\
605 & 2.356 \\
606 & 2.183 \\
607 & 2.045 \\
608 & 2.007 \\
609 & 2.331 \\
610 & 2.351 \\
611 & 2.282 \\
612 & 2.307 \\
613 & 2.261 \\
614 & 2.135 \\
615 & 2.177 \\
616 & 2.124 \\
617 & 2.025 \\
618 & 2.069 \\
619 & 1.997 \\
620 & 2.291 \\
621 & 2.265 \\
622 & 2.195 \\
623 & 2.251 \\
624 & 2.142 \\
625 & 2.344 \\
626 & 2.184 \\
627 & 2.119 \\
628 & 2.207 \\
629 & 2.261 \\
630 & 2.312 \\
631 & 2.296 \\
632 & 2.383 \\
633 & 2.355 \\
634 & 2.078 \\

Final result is 1.15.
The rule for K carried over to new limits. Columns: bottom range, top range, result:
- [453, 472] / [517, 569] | 1.25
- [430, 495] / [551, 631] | 1.10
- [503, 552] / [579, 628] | 0.87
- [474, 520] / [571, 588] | 1.02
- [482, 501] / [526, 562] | 1.18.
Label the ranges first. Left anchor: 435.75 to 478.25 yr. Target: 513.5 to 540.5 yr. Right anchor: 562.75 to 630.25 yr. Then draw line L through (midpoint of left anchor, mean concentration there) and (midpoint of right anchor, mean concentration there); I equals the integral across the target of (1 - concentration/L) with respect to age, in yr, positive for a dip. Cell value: -4.8 yr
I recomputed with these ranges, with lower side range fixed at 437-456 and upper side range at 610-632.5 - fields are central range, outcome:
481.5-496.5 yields 0.95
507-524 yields -1.93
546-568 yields -2.99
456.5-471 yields 1.47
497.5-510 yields -1.41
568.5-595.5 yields -0.97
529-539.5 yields -1.81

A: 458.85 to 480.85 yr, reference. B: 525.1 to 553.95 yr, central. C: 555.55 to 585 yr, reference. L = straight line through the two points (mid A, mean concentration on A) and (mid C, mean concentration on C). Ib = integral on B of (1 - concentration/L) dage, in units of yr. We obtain -5.0 yr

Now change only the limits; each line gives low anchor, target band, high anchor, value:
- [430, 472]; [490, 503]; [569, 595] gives -0.6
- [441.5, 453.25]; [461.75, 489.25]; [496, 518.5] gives 6.1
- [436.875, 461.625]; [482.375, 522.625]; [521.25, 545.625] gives 1.7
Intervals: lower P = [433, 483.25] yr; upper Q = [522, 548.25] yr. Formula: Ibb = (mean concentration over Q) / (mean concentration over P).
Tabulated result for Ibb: 1.25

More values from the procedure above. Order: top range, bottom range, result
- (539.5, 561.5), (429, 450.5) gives 1.14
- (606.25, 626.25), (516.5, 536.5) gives 0.85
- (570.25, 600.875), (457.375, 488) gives 1.19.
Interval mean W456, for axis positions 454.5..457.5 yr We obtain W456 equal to 2.24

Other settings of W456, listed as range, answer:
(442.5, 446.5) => 2.29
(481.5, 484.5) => 1.98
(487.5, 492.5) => 2.09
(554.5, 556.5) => 2.67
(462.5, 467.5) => 1.96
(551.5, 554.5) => 2.66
